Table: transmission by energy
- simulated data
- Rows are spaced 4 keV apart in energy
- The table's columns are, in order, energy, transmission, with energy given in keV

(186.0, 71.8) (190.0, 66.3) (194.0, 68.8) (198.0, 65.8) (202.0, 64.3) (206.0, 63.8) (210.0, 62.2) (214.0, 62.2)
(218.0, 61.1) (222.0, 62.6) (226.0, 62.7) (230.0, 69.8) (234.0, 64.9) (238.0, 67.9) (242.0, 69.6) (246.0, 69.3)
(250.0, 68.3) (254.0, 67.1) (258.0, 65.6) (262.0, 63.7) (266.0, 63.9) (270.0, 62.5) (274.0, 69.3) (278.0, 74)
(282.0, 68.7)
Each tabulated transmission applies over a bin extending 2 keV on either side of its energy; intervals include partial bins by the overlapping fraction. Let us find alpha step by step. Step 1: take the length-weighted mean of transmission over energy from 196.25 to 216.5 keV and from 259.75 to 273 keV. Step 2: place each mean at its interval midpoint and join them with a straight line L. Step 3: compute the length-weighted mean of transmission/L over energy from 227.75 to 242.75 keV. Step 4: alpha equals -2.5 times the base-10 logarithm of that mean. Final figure -0.07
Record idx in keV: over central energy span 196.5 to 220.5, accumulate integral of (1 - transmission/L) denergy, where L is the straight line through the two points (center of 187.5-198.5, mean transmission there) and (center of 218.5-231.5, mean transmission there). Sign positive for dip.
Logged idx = 1.00 keV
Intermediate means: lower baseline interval 67.3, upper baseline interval 64.4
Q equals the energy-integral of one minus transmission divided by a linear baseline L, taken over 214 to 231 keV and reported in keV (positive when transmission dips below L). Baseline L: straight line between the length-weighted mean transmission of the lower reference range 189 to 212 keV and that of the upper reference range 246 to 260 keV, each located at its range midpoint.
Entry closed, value 0.7 keV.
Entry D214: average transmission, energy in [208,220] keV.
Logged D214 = 61.8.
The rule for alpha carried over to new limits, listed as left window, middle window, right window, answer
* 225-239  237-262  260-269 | -0.04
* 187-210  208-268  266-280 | 0.02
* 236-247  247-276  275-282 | 0.07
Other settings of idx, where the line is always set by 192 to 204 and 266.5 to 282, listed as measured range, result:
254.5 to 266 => 0.5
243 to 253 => -0.2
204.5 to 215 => 0.6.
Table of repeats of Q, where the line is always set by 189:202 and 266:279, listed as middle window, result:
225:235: 0.12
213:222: 0.68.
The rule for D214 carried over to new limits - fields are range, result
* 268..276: 65.9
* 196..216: 63.7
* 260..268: 63.8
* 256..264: 64.7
